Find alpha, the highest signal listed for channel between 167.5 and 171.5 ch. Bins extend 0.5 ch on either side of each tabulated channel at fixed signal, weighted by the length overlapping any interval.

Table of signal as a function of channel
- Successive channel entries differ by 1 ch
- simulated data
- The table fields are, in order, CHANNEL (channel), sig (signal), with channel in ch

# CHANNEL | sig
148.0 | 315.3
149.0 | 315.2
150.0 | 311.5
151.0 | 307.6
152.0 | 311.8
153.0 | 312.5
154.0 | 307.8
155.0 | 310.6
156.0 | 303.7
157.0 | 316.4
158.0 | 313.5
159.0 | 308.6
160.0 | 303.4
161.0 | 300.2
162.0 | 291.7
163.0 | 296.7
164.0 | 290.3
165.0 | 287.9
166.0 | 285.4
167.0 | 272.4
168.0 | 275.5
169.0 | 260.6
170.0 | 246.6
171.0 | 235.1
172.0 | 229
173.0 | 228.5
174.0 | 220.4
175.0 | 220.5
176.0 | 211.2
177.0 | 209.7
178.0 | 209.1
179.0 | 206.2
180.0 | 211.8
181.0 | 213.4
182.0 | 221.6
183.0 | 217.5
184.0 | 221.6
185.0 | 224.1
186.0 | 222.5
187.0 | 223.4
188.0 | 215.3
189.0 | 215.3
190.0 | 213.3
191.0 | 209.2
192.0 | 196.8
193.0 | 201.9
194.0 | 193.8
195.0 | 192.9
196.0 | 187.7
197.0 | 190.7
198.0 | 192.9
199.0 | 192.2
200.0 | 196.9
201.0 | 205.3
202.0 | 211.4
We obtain 275.5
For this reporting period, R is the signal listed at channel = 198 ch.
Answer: 192.9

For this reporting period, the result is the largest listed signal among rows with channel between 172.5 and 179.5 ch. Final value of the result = 228.5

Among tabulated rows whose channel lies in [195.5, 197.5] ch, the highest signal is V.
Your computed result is 190.7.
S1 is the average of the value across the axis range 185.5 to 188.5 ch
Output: 220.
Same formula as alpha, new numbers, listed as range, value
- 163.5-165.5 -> 290.3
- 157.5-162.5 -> 313.5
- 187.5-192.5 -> 215.3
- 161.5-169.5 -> 296.7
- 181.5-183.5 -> 221.6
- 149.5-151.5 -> 311.5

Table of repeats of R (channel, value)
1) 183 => 217.5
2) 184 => 221.6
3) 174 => 220.4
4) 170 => 246.6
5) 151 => 307.6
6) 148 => 315.3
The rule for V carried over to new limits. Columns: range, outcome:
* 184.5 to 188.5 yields 224.1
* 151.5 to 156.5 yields 312.5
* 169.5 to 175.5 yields 246.6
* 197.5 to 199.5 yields 192.9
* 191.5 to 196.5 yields 201.9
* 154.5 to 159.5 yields 316.4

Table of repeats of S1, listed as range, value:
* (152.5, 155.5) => 310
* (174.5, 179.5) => 211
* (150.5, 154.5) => 310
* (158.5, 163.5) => 300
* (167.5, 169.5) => 268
